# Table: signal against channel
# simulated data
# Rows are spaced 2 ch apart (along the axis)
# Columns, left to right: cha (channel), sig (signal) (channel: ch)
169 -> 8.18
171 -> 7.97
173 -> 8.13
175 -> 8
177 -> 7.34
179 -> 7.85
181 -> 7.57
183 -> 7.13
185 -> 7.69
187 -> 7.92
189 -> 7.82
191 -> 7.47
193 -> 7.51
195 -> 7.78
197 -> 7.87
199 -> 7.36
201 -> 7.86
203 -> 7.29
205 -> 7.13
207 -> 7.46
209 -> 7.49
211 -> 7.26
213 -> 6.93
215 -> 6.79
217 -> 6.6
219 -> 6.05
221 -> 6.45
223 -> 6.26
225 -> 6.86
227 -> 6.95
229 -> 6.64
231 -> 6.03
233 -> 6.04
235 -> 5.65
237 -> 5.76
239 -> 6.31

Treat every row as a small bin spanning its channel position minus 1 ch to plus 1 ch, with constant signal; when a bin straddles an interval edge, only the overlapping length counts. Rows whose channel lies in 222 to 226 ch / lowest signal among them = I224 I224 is 6.26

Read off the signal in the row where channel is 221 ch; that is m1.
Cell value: 6.45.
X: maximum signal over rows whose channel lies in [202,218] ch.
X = 7.49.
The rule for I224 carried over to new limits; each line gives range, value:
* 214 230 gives 6.05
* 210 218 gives 6.6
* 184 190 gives 7.69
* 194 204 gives 7.29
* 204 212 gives 7.13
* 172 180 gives 7.34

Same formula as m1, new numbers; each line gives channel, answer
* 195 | 7.78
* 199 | 7.36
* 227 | 6.95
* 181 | 7.57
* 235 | 5.65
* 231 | 6.03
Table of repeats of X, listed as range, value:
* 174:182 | 8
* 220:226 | 6.86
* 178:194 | 7.92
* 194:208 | 7.87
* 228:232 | 6.64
